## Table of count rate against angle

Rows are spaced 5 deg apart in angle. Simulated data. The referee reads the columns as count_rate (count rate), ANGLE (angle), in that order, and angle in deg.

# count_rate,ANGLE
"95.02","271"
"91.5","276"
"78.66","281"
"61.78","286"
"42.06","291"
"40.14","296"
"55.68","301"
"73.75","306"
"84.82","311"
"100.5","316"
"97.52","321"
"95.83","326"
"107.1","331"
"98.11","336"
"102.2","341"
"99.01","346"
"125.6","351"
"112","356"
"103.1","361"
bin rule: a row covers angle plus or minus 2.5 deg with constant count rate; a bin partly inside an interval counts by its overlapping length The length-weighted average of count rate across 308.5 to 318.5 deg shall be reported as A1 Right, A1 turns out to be 92.7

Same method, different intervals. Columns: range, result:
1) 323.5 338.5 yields 100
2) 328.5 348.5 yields 102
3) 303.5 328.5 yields 90.5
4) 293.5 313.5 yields 63.6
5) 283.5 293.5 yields 51.9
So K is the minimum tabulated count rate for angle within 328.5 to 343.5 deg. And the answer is 98.11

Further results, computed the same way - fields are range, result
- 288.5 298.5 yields 40.14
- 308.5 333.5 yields 84.82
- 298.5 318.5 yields 55.68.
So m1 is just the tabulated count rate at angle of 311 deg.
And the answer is 84.82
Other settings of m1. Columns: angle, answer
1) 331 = 107.1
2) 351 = 125.6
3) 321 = 97.52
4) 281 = 78.66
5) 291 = 42.06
